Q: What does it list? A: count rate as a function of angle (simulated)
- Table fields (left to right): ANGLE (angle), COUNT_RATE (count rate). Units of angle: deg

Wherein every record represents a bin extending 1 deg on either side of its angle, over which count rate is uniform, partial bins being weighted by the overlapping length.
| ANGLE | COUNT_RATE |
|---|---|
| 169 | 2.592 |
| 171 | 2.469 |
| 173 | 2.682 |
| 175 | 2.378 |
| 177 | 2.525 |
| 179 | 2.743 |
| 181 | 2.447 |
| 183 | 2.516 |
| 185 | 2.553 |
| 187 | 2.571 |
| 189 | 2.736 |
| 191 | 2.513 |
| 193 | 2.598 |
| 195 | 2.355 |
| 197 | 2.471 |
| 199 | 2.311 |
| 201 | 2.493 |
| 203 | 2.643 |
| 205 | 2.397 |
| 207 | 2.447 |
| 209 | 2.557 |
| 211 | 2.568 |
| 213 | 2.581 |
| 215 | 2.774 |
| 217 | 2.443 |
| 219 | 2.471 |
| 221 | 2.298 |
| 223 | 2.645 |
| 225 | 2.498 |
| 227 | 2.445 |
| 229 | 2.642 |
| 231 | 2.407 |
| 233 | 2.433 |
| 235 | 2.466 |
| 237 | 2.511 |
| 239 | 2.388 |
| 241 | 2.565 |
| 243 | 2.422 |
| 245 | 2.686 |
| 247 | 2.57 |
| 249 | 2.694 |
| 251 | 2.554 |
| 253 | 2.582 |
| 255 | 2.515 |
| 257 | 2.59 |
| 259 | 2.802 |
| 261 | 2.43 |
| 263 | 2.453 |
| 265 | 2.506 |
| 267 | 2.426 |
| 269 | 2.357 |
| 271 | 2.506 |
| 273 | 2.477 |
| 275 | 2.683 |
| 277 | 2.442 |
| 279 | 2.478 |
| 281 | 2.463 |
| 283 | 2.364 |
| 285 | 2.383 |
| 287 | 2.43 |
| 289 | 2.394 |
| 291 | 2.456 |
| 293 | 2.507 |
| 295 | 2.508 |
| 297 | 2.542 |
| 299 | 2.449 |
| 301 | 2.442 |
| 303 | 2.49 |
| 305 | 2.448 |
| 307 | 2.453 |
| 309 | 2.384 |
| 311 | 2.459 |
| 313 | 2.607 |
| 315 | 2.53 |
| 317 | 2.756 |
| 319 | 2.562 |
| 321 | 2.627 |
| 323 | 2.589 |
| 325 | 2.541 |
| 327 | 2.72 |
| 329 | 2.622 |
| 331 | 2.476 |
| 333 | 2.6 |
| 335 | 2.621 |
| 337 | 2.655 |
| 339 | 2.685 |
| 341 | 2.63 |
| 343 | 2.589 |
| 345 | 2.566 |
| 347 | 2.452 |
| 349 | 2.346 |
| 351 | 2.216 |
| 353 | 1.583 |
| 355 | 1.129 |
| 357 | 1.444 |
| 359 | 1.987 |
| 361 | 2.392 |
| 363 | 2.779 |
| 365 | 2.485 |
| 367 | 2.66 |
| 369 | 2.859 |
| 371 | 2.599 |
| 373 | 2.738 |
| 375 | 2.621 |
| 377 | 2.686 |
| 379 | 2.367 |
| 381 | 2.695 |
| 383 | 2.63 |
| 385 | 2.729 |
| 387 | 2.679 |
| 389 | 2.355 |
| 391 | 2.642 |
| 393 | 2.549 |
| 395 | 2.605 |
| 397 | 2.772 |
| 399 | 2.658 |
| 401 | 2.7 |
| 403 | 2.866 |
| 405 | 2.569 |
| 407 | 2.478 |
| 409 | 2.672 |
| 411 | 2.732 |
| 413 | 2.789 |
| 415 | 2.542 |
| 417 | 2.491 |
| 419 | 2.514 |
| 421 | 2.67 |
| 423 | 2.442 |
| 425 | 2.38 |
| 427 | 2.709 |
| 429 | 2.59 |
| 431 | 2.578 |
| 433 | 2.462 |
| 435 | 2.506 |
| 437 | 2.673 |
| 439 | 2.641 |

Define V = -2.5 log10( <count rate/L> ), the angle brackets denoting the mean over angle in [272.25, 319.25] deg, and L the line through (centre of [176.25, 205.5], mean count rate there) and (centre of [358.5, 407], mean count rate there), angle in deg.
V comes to 0.037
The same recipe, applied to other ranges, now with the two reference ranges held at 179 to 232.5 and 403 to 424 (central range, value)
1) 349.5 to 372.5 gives 0.17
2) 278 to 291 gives 0.06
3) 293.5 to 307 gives 0.03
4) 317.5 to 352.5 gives 0.01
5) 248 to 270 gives 0.00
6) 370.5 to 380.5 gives -0.01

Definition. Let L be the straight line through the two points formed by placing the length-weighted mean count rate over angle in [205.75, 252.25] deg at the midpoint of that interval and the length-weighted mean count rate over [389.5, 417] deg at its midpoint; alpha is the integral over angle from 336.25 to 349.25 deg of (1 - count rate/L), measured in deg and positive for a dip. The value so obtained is 0.2 deg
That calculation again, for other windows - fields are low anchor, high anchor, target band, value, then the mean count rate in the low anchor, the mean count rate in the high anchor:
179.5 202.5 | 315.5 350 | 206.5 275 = 0.4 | 2.51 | 2.59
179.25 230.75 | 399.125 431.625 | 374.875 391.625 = 0.0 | 2.52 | 2.61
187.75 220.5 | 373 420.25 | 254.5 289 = 1.0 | 2.52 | 2.63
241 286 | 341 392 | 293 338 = -1.5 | 2.52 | 2.41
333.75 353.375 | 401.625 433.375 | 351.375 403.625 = 1.3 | 2.46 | 2.6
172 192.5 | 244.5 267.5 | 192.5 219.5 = 0.6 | 2.57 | 2.57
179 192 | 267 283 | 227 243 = 0.2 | 2.57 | 2.48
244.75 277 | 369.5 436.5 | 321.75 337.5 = -0.2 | 2.55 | 2.61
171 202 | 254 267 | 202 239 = 0.3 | 2.52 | 2.54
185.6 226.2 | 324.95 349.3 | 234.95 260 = -0.3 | 2.52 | 2.59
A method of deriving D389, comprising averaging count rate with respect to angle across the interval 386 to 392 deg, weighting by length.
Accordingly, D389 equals 2.56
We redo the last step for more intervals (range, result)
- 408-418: 2.65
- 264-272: 2.45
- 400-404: 2.78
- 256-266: 2.56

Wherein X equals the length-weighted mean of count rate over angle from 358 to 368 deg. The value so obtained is 2.46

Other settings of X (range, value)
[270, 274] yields 2.49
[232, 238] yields 2.47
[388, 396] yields 2.54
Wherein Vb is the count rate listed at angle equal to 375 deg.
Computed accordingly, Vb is 2.621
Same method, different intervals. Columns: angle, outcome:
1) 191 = 2.513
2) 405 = 2.569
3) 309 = 2.384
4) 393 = 2.549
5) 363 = 2.779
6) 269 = 2.357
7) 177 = 2.525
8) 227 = 2.445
